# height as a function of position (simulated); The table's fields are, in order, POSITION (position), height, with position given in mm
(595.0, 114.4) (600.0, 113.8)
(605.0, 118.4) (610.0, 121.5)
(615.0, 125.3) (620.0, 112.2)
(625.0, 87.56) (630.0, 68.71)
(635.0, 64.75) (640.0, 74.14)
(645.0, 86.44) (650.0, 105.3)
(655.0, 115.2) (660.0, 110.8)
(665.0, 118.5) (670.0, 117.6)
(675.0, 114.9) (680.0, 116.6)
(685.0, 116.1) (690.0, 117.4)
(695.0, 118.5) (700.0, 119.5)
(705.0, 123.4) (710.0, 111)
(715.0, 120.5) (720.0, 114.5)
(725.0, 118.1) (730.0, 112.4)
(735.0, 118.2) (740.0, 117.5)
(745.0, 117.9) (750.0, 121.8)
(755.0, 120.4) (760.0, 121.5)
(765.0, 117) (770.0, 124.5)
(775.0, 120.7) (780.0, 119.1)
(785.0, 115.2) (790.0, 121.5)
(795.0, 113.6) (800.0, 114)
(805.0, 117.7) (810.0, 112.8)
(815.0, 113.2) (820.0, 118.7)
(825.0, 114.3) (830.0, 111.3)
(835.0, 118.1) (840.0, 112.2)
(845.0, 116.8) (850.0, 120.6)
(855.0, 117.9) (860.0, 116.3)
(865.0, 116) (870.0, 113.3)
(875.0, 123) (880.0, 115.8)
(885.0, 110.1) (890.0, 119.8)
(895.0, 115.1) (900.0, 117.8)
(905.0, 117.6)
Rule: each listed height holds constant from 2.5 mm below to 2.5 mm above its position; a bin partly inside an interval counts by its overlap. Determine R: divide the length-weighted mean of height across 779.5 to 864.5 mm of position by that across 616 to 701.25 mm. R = 1.12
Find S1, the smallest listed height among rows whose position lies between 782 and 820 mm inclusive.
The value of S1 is 112.8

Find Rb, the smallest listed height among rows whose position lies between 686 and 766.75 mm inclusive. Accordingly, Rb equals 111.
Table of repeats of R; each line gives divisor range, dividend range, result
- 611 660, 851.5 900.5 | 1.23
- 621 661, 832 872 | 1.31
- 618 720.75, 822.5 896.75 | 1.09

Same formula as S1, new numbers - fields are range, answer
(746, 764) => 120.4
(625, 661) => 64.75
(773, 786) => 115.2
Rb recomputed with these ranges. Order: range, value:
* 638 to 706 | 74.14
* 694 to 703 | 118.5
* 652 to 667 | 110.8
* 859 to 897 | 110.1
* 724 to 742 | 112.4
